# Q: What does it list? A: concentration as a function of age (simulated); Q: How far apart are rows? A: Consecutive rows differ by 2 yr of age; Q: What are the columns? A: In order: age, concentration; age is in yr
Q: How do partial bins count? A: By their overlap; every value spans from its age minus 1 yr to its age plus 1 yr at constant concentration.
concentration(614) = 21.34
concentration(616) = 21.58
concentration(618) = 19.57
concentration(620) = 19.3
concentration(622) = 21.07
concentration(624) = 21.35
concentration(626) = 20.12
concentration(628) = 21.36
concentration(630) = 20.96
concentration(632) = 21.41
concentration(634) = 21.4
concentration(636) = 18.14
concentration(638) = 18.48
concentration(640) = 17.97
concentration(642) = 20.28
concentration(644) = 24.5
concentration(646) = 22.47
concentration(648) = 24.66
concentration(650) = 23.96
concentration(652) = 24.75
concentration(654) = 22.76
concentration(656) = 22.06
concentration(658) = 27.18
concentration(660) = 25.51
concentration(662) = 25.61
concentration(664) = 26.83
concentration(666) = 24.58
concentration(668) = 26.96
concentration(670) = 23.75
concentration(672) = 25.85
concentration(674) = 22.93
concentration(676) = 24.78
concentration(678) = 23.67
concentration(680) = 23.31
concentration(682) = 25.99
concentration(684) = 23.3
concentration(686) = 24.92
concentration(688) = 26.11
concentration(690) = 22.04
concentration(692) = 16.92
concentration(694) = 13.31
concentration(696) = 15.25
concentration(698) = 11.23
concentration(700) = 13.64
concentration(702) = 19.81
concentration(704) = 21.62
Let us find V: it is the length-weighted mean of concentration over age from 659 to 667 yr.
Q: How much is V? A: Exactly 25.6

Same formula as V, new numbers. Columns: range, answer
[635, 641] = 18.2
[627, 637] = 20.7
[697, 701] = 12.4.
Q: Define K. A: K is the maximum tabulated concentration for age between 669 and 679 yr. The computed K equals 25.85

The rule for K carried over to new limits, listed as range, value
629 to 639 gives 21.41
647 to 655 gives 24.75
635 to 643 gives 20.28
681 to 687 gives 25.99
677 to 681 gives 23.67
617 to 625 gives 21.35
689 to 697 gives 22.04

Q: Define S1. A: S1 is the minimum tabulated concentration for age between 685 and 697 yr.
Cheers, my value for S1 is 13.31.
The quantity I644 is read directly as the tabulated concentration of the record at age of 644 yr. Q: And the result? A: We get 24.5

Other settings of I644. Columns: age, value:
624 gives 21.35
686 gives 24.92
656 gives 22.06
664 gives 26.83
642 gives 20.28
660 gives 25.51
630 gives 20.96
